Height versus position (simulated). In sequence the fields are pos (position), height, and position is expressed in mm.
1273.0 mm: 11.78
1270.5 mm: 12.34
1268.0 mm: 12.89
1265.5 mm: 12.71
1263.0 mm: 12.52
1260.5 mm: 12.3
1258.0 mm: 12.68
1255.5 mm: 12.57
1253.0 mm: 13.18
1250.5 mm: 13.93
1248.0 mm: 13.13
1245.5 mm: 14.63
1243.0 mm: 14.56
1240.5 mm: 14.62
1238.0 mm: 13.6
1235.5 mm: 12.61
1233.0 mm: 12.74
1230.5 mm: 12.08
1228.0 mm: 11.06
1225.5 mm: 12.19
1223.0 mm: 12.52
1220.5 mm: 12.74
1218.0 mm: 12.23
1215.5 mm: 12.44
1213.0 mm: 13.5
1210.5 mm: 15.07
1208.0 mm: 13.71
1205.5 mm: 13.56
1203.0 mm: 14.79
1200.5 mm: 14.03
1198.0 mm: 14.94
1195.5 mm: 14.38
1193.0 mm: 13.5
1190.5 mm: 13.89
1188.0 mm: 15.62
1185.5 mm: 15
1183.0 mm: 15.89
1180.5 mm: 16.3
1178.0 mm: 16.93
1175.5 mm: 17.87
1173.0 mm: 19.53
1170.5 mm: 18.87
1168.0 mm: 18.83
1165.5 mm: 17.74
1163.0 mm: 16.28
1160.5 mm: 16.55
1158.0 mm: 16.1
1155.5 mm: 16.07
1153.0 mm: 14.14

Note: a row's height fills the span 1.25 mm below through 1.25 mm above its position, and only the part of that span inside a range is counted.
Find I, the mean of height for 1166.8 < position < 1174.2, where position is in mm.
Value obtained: 19.1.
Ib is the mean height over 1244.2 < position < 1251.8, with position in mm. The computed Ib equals 13.9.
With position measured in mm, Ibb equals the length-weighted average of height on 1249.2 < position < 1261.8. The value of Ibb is 12.9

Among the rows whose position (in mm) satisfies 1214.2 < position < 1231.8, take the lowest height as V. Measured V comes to 11.06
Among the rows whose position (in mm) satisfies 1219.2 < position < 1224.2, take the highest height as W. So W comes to 12.74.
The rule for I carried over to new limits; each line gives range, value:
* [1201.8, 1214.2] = 14.1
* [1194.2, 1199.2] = 14.6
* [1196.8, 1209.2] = 14.2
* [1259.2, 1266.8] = 12.5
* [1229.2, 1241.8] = 13.1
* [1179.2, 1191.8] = 15.3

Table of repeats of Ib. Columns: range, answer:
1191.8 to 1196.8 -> 14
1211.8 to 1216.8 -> 13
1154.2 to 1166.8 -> 16.5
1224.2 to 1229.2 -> 11.6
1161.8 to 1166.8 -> 17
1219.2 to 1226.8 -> 12.5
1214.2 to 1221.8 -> 12.5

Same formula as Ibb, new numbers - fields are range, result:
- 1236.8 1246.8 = 14.4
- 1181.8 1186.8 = 15.4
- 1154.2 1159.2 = 16.1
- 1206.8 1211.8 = 14.4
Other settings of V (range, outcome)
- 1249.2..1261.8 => 12.3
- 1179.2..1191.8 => 13.89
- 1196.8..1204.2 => 14.03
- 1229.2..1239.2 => 12.08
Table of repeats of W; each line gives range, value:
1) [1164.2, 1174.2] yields 19.53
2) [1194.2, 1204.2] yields 14.94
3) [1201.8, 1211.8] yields 15.07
